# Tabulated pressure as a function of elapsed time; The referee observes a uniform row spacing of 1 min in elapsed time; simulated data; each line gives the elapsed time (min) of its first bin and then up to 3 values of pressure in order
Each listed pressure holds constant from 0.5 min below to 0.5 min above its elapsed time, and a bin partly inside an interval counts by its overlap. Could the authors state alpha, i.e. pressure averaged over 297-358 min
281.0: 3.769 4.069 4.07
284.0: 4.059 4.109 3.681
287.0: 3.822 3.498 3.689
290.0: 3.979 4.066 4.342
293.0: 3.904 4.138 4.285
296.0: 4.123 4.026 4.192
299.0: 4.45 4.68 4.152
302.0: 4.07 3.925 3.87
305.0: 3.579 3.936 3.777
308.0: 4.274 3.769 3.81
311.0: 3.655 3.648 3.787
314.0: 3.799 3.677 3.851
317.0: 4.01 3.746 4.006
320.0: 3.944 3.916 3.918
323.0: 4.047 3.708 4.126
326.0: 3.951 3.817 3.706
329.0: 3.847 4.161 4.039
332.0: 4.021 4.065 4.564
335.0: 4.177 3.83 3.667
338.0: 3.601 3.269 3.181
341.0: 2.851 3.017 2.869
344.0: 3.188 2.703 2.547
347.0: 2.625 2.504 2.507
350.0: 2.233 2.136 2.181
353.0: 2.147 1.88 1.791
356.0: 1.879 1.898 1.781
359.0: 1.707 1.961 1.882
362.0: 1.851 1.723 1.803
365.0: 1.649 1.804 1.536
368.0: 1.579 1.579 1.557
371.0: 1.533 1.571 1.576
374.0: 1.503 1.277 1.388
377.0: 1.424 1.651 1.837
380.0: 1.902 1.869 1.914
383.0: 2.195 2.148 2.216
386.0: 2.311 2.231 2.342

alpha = 3.48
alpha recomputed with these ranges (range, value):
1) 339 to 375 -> 2.08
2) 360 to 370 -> 1.72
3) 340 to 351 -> 2.7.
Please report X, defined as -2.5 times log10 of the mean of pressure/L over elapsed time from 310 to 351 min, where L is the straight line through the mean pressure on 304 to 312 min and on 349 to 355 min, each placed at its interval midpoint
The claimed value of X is -0.21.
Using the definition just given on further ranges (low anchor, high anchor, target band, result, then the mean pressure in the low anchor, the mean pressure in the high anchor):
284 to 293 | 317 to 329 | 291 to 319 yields -0.02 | 3.91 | 3.9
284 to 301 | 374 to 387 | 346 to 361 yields 0.21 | 4.06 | 1.85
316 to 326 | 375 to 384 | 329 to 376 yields 0.16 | 3.93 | 1.77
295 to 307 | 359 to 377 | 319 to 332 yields -0.23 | 4.09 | 1.63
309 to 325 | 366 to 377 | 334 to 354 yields -0.08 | 3.84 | 1.52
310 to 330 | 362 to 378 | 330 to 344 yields -0.17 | 3.86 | 1.58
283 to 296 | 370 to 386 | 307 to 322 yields -0.15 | 3.97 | 1.75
